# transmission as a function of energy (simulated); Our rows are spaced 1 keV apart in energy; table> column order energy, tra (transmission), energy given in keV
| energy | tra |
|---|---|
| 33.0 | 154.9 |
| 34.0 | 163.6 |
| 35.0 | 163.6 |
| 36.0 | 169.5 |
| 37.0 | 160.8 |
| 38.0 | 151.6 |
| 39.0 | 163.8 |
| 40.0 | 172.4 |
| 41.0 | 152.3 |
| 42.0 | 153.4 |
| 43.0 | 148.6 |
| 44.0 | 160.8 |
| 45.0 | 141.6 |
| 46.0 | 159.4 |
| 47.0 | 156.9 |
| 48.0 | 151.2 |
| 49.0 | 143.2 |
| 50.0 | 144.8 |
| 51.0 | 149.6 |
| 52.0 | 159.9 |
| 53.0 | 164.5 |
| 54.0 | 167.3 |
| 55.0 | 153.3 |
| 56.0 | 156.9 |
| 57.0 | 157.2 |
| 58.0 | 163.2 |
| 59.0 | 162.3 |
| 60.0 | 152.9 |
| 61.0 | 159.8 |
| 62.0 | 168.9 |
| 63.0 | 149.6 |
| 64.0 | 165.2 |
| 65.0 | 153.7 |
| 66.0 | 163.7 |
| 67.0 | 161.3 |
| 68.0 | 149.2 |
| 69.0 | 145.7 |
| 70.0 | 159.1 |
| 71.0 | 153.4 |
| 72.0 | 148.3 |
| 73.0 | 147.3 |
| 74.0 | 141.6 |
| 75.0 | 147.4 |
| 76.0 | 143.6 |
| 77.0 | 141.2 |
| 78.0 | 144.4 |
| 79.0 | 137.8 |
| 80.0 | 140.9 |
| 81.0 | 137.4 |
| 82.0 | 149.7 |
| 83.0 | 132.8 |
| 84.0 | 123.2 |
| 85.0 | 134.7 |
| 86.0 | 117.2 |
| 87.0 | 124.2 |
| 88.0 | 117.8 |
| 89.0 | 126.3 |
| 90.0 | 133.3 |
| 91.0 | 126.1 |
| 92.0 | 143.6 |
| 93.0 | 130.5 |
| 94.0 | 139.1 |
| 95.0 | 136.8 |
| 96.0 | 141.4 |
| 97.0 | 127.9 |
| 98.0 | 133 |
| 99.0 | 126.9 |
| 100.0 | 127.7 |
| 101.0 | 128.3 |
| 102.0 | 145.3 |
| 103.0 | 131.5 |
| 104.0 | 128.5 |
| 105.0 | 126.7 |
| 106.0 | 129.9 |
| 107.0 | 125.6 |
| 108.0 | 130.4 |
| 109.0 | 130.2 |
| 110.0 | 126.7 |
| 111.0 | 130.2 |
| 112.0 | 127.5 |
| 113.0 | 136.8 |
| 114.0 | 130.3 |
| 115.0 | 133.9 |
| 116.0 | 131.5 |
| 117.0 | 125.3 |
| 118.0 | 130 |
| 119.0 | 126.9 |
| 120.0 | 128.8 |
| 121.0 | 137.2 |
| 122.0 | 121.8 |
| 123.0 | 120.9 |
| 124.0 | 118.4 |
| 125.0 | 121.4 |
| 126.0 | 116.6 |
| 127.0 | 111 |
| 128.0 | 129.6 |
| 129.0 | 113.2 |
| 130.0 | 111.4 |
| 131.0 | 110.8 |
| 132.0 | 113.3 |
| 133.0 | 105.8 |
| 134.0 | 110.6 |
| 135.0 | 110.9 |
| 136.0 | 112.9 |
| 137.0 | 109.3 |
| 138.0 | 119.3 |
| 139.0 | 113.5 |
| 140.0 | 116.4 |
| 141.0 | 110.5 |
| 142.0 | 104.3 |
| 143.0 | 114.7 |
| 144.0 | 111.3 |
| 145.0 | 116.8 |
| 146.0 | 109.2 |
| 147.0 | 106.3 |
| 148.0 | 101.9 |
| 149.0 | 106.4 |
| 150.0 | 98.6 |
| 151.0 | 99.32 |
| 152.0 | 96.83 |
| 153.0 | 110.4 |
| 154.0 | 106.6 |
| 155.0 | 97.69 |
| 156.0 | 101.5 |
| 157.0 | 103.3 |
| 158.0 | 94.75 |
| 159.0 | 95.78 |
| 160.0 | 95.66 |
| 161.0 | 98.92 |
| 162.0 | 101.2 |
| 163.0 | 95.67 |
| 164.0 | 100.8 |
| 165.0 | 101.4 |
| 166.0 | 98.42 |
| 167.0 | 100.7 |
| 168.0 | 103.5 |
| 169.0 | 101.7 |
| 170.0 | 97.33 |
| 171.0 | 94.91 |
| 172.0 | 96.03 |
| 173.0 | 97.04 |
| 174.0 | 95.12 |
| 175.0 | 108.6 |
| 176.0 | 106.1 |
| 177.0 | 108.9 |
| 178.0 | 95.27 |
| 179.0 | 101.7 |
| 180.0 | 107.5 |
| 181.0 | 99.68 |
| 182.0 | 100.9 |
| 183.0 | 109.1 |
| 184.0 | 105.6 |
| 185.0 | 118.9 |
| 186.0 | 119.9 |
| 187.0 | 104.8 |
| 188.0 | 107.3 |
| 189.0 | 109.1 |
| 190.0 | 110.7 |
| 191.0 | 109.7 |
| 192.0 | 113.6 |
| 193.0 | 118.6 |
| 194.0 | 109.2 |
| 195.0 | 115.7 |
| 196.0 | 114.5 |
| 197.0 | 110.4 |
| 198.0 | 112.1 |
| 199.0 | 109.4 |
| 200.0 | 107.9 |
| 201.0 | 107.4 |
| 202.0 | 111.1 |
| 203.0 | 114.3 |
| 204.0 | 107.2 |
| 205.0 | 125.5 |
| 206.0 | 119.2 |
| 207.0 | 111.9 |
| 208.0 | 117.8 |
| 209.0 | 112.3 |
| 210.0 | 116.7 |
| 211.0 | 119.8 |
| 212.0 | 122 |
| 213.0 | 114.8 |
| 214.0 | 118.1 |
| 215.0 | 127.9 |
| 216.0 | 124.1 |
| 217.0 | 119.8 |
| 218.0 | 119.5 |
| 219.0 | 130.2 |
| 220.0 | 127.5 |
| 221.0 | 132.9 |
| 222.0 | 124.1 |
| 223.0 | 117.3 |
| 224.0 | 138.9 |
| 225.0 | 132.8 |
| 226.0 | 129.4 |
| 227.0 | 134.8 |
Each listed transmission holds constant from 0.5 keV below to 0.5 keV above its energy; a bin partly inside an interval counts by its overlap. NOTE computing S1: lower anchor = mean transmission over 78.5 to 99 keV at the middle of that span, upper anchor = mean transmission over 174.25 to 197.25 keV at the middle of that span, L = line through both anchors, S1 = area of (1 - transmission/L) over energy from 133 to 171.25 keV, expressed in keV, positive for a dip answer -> 4.1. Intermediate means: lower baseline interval 133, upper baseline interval 109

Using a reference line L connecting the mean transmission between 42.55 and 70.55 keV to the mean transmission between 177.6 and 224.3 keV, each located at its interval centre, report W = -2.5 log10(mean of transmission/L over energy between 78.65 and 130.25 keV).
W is 0.11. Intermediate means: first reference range 156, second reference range 115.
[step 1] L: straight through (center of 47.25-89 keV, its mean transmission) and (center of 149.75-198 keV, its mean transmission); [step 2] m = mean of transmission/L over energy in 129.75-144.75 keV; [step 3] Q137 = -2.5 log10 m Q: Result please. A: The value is 0.07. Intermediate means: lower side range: 148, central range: 112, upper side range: 104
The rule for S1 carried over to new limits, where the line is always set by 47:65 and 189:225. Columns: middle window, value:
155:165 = 2.4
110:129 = 1.9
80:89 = 1.2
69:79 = 0.4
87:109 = 2.2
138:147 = 1.5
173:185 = 2.0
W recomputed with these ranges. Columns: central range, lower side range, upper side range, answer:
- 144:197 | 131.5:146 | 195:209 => 0.08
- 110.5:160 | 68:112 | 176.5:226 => 0.12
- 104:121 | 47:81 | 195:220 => 0.09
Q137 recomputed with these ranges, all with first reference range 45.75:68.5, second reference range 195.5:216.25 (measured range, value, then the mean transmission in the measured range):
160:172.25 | 0.265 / 99.1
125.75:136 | 0.202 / 113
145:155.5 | 0.251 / 104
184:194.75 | 0.075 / 112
